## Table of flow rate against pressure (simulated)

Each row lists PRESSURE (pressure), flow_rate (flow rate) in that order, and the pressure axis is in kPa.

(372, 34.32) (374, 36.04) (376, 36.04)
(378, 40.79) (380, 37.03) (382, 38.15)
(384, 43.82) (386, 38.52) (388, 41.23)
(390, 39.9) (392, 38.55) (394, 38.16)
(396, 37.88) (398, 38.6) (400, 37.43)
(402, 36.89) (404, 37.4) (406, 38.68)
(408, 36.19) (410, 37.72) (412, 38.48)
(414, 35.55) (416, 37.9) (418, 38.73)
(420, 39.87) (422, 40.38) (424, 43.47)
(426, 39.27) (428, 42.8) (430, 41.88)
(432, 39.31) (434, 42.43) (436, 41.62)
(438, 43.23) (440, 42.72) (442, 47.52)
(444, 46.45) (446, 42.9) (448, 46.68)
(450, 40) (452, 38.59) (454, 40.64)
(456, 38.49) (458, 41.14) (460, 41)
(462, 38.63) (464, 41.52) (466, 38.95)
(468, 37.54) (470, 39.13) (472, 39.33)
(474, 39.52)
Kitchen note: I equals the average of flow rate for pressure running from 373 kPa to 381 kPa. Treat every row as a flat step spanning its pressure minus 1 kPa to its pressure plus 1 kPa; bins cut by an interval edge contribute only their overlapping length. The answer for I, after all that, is 37.5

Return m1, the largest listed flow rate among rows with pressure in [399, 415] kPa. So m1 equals 38.68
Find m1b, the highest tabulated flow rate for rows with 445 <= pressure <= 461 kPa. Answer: 46.68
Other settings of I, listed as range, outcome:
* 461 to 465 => 40.1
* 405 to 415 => 37.3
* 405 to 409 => 37.4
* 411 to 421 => 38.1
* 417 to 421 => 39.3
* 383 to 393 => 40.4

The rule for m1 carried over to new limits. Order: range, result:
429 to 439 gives 43.23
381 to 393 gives 43.82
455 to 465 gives 41.52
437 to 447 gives 47.52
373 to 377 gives 36.04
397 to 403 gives 38.6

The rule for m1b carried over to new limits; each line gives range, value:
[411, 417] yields 38.48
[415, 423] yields 40.38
